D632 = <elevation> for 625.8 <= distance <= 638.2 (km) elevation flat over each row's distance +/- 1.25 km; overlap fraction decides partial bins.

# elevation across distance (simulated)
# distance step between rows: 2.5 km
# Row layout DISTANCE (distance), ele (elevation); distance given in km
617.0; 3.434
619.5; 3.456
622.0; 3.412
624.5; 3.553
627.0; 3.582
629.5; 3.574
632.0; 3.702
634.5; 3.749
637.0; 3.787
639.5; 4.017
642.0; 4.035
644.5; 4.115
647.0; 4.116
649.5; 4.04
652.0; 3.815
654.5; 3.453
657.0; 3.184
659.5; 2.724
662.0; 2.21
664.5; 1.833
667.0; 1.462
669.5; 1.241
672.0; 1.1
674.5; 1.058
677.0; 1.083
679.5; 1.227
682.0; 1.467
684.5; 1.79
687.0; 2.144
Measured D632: 3.68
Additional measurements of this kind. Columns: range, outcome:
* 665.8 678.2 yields 1.19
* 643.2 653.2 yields 4.02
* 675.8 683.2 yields 1.26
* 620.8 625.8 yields 3.48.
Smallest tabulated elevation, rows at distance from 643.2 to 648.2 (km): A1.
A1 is 4.115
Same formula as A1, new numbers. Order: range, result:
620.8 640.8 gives 3.412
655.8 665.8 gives 1.833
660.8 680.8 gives 1.058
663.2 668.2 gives 1.462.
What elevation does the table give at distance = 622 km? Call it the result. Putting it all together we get 3.412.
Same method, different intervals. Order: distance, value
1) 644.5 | 4.115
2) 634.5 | 3.749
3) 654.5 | 3.453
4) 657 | 3.184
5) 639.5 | 4.017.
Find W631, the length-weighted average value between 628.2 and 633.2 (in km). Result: 3.64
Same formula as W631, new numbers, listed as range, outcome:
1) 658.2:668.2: 2.07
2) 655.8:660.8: 2.94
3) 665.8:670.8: 1.35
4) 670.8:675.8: 1.08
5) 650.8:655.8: 3.63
